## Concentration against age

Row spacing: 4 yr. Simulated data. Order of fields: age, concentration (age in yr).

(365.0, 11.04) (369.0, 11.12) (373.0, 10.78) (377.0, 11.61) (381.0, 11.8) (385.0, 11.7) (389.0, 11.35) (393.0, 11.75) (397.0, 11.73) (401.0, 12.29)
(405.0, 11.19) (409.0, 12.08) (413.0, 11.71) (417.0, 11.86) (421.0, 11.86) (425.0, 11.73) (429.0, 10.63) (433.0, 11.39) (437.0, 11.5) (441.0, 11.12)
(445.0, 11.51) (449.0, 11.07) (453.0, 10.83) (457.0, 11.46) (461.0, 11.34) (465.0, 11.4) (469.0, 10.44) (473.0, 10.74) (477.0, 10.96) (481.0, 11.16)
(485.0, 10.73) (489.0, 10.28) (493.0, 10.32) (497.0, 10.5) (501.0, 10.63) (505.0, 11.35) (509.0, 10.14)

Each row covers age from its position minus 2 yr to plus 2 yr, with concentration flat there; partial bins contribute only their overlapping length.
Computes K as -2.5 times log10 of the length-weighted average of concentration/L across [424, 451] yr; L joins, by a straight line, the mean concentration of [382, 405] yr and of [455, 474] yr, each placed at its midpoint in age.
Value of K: 0.01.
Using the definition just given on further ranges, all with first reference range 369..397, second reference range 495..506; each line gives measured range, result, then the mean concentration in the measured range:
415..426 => -0.05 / 11.8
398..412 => -0.04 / 11.8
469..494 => 0.02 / 10.7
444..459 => -0.01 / 11.2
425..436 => 0.00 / 11.2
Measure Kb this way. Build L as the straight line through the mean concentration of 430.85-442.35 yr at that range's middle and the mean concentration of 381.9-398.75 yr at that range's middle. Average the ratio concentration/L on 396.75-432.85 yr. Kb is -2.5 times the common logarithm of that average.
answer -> -0.02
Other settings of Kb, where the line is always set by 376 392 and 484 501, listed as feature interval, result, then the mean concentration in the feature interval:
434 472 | -0.03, 11.2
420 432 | -0.02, 11.4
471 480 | -0.02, 10.9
